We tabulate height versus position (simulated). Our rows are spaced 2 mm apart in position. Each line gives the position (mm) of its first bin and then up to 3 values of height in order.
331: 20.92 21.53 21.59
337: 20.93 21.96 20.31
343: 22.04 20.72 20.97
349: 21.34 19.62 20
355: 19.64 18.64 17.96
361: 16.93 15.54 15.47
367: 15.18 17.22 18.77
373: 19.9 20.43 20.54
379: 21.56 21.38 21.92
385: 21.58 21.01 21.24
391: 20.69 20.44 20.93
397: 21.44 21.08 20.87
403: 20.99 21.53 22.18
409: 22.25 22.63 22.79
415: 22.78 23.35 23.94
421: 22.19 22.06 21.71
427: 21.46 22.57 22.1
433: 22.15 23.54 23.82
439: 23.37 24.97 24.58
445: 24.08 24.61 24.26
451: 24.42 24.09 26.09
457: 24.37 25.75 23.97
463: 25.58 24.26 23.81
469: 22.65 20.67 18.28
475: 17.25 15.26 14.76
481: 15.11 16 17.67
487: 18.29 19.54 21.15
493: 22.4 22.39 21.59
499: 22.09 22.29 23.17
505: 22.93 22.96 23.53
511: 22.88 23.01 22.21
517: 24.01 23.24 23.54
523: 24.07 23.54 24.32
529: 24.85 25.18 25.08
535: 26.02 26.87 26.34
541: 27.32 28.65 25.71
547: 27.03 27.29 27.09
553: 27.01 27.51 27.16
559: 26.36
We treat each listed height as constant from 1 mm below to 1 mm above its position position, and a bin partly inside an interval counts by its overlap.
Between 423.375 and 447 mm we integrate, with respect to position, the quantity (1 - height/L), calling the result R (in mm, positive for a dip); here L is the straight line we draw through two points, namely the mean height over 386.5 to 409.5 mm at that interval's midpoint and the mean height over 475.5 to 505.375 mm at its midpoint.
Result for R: -3.0 mm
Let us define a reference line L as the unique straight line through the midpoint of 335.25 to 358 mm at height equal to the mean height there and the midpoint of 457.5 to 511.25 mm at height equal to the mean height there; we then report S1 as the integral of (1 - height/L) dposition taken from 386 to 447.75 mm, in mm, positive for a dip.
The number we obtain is -4.6 mm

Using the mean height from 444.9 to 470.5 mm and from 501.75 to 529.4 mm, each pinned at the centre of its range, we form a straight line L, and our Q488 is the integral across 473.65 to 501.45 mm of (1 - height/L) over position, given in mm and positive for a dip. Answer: 5.77 mm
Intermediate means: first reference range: 24.4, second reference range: 23.4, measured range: 18.9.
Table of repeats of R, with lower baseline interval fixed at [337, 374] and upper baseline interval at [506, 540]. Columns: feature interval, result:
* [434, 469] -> -3.8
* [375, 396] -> -1.2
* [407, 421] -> -1.3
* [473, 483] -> 3.0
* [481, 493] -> 2.4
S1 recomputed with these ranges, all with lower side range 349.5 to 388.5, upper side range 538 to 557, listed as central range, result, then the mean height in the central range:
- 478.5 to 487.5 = 2.93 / 16.3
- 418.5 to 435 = -0.42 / 22.3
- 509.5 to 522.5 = 1.27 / 23.2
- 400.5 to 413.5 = -0.64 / 21.9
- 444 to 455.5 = -0.89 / 24.5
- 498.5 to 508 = 0.92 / 22.7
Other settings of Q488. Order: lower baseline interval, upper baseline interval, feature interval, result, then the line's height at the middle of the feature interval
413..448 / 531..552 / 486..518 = 4.1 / 25.4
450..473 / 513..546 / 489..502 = 1.4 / 24.4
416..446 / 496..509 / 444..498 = 3.3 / 22.8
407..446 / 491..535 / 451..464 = -1.0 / 23.1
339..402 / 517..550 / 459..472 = -0.3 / 23.2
